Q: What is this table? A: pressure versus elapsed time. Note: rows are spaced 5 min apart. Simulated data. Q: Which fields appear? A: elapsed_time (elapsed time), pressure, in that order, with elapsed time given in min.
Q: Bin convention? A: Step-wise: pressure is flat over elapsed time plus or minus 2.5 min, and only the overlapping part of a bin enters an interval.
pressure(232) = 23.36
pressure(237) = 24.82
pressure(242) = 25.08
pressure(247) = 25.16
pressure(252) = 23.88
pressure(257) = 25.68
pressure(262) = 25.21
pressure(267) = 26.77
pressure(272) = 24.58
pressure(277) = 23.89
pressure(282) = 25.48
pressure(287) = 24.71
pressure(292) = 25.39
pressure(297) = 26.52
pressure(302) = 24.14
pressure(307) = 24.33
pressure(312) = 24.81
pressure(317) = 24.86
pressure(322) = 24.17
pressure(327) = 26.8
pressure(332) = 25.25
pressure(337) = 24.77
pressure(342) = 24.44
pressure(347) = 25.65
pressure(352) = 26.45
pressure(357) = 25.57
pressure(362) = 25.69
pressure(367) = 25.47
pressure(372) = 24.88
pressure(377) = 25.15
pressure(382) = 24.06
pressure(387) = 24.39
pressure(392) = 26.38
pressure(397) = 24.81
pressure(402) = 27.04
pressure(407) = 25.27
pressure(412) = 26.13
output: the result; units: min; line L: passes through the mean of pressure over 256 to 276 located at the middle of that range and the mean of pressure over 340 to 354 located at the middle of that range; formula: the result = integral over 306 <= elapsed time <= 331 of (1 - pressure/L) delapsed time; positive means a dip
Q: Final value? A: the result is 0.4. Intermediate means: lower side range 25.4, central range 25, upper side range 25.5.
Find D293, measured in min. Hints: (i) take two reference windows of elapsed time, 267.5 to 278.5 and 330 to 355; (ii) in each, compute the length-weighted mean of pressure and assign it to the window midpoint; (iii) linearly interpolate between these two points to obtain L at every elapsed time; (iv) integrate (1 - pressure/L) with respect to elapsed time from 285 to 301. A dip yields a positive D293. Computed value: -0.34 min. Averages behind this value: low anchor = 24.7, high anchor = 25.3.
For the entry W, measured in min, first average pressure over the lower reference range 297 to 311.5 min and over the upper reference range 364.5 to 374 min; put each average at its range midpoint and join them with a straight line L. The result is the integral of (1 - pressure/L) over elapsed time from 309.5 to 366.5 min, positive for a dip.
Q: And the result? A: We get -0.8 min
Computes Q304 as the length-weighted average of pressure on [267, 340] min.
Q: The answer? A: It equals 25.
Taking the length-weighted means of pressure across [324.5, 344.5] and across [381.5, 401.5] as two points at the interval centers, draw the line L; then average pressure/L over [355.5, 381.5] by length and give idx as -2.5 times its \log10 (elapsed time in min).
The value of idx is 0.000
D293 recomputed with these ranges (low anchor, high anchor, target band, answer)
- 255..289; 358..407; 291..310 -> 0.12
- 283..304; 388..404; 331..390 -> 1.16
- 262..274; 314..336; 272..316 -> 0.96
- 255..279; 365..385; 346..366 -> -0.72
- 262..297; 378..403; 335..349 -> 0.16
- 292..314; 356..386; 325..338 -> -0.32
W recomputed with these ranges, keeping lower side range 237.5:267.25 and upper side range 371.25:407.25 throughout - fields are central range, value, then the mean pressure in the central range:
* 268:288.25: 0.3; 24.8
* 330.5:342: 0.2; 24.9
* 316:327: 0.1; 25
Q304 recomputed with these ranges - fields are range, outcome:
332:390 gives 25.2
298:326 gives 24.7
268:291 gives 24.8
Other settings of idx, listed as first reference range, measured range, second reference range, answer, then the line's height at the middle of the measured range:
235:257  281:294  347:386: -0.007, 25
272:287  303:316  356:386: 0.011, 24.8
